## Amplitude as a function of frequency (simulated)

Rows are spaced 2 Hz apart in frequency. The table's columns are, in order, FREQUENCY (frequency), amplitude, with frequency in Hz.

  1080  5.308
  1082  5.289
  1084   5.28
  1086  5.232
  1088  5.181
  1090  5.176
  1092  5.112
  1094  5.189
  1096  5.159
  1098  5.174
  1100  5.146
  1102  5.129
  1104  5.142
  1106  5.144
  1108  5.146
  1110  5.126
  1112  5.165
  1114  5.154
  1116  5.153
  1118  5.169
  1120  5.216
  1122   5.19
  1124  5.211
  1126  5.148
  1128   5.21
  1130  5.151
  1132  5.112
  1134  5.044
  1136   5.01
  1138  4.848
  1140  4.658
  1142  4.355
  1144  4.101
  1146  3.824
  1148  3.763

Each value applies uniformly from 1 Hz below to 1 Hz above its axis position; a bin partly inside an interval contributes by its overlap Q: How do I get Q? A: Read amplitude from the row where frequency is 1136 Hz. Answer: 5.01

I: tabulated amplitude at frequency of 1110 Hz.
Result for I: 5.126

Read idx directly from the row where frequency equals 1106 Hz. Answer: 5.144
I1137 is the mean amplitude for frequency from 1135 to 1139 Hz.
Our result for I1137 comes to 4.93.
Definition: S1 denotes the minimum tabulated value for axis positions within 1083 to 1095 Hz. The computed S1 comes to 5.112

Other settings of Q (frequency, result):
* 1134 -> 5.044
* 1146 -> 3.824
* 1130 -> 5.151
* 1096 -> 5.159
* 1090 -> 5.176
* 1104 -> 5.142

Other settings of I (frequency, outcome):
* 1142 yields 4.355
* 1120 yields 5.216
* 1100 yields 5.146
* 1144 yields 4.101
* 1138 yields 4.848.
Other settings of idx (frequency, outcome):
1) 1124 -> 5.211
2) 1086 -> 5.232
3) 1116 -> 5.153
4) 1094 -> 5.189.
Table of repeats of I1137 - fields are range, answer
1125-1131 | 5.17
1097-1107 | 5.15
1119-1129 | 5.2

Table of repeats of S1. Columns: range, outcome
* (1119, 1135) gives 5.044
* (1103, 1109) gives 5.142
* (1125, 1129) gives 5.148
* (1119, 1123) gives 5.19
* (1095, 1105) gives 5.129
